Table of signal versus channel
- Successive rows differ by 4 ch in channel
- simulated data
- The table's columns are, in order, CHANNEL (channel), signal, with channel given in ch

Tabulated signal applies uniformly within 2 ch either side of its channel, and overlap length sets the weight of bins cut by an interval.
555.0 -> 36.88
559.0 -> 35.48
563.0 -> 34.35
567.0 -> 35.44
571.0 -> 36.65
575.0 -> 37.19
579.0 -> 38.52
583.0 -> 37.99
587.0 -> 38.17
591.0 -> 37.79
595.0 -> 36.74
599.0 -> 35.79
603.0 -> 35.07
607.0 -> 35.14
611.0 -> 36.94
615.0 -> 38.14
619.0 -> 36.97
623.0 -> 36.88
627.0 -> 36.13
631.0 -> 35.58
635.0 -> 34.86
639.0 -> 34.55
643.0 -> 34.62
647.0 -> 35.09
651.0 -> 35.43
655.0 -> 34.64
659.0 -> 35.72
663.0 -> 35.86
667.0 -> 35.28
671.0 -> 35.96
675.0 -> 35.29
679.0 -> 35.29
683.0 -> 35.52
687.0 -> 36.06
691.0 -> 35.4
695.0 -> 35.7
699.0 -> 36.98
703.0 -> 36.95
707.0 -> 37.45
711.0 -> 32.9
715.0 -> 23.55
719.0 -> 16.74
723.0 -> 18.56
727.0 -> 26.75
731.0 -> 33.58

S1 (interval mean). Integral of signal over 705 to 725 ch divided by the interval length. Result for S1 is 25.8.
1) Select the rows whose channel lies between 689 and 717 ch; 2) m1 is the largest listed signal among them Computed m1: 37.45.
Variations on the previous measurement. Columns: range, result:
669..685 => 35.96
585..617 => 38.17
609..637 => 38.14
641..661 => 35.72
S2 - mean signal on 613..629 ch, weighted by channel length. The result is 37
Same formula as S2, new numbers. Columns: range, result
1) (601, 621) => 36.5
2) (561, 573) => 35.5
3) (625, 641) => 35.3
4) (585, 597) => 37.6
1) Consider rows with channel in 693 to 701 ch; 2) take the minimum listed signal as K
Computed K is 35.7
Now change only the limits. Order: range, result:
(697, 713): 32.9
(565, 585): 35.44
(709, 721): 16.74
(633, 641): 34.55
